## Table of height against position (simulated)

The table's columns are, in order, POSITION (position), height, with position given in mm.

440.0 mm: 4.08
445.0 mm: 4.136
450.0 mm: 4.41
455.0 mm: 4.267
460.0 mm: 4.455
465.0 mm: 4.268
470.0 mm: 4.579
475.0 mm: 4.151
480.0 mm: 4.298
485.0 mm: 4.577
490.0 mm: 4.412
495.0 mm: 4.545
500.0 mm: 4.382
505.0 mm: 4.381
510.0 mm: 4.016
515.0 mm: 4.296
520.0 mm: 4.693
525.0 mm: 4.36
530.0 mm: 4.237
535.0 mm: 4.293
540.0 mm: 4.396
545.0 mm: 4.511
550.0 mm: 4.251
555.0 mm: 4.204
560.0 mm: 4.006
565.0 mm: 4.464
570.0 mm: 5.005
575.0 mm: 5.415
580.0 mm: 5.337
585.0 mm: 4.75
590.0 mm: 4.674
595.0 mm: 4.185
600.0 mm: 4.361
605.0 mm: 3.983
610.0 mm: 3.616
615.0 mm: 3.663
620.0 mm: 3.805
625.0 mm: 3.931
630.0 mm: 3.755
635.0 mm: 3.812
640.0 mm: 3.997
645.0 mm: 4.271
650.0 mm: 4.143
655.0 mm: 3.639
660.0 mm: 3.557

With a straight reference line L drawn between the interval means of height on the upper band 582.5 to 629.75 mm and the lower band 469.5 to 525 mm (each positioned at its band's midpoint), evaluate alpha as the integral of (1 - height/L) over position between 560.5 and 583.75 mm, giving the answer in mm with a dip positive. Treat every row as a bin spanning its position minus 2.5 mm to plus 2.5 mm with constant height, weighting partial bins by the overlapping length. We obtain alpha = -4.3 mm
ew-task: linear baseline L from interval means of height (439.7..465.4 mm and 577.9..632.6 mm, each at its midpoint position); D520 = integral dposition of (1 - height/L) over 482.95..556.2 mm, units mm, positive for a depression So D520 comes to -2.3 mm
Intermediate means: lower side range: 4.29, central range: 4.37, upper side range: 4.18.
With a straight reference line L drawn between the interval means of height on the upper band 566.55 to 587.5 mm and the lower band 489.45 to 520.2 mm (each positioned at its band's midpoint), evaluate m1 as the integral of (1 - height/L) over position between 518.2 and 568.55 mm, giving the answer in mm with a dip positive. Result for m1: 4.2 mm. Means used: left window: 4.37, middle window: 4.35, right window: 5.1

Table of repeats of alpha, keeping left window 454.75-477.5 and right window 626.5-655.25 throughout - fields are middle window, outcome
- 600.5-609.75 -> 0.1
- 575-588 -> -3.2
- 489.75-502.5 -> -0.5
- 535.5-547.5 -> -0.7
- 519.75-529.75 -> -0.5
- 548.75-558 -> -0.1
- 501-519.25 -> -0.2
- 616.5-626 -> 0.4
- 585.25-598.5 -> -1.3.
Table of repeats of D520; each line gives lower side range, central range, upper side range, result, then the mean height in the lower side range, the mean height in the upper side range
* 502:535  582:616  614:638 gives -2.4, 4.33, 3.81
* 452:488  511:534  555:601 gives 0.8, 4.37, 4.67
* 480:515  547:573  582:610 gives -0.3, 4.37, 4.34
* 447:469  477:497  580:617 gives -0.5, 4.36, 4.26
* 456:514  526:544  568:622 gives 0.3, 4.36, 4.44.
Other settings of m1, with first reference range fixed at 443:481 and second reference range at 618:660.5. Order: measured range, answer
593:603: -0.67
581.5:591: -1.80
